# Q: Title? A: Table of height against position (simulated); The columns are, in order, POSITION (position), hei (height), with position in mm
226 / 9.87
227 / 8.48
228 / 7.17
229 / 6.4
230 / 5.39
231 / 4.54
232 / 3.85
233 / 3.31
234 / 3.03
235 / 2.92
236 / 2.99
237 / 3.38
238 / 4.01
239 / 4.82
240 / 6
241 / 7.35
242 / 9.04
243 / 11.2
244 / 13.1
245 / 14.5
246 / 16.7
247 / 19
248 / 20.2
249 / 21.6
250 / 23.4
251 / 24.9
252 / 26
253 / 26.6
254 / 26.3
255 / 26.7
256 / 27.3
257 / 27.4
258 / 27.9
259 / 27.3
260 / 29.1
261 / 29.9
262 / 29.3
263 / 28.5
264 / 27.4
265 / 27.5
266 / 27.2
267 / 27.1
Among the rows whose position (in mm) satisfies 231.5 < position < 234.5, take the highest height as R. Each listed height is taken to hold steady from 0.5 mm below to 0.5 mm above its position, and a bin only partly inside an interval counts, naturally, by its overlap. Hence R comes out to 3.85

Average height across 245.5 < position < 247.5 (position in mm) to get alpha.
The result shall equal 17.9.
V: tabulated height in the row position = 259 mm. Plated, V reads 27.3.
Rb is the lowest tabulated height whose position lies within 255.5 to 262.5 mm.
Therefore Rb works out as 27.3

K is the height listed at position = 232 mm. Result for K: 3.85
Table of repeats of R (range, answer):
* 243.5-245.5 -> 14.5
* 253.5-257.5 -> 27.4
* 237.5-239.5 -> 4.82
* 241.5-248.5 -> 20.2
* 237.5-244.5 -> 13.1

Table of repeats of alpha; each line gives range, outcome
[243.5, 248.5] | 16.7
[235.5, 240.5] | 4.24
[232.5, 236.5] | 3.06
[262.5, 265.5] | 27.8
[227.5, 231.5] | 5.88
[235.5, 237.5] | 3.19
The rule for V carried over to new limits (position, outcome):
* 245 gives 14.5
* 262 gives 29.3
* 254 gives 26.3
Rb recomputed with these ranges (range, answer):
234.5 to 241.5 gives 2.92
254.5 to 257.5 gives 26.7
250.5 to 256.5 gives 24.9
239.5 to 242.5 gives 6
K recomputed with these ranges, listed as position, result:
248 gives 20.2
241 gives 7.35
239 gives 4.82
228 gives 7.17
